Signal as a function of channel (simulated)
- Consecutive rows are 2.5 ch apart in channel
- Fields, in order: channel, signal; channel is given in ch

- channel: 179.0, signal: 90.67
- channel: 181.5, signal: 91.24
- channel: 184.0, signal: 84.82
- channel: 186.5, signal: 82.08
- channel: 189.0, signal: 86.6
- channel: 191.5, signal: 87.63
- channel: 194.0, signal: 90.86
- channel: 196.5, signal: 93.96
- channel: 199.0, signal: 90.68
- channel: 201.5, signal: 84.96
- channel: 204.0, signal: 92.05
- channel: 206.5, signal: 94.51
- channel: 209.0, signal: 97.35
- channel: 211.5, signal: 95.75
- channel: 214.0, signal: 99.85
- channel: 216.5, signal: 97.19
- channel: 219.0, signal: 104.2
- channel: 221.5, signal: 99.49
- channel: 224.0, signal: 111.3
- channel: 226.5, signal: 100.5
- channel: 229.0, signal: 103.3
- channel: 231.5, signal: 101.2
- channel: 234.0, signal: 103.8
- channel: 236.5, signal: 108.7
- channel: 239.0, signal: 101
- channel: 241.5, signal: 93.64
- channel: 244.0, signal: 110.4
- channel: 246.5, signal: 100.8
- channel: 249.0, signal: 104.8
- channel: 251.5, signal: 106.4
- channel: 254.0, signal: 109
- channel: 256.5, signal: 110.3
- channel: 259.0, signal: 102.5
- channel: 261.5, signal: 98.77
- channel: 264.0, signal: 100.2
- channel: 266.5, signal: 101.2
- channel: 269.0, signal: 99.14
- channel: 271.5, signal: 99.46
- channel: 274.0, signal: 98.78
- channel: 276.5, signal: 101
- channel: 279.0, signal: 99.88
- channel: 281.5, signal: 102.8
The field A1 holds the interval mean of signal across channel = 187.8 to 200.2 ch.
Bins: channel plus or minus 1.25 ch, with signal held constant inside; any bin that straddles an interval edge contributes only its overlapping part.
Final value 90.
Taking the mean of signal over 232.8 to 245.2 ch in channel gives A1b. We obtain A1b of 103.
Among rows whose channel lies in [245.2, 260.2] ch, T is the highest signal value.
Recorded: 110.3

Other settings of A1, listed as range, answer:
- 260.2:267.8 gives 100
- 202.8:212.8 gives 95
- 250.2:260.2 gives 107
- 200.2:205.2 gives 88.5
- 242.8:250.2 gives 105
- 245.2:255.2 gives 105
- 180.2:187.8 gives 86.1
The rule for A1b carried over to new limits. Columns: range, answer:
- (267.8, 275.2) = 99.1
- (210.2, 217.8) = 97.6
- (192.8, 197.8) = 92.4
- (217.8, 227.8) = 104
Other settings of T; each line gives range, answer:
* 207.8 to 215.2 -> 99.85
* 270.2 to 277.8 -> 101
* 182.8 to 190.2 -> 86.6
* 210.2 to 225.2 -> 111.3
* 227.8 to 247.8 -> 110.4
